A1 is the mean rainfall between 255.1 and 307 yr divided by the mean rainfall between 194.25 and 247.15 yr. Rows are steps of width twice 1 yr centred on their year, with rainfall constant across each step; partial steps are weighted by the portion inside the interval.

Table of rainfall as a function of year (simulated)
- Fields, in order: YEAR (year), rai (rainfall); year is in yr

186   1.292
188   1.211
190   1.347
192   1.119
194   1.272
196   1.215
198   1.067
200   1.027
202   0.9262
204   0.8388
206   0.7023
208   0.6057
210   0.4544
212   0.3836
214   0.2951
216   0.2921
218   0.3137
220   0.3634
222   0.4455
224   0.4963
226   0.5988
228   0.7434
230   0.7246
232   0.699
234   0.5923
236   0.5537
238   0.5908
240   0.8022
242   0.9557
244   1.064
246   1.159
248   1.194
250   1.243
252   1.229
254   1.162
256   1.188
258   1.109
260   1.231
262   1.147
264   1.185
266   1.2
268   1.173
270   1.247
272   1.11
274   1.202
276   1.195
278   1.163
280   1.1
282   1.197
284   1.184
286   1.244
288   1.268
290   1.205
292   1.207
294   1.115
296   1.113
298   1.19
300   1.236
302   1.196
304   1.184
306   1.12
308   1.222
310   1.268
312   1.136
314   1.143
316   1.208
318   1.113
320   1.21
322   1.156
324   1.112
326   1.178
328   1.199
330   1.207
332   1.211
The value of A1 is 1.69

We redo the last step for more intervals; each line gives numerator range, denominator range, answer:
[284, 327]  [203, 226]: 2.48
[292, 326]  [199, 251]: 1.69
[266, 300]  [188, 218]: 1.44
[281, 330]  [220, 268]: 1.29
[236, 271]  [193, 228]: 1.64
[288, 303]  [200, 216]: 1.95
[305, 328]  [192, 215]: 1.44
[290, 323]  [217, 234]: 2.14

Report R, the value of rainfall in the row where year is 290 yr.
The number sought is 1.205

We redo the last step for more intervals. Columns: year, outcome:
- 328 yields 1.199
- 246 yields 1.159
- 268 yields 1.173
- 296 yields 1.113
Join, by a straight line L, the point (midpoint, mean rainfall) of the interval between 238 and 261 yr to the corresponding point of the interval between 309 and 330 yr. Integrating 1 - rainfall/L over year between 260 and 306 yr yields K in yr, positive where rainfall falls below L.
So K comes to -2.02 yr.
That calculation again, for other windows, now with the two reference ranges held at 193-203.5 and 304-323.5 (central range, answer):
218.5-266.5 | 9.84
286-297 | -0.28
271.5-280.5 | -0.10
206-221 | 9.43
